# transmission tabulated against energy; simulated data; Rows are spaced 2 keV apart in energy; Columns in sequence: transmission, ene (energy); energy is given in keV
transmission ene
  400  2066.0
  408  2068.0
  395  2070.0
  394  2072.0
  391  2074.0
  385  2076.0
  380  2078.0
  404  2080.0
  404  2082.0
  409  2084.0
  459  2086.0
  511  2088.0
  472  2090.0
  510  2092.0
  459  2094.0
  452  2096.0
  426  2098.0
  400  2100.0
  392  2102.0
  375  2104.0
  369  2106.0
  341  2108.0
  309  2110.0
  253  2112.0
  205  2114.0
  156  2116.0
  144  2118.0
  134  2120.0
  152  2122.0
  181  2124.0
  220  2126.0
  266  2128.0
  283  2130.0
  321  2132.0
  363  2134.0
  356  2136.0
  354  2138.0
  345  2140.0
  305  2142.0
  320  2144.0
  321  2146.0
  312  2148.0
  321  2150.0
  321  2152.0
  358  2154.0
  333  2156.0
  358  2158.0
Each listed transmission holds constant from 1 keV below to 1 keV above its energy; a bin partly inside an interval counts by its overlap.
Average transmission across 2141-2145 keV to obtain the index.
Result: 312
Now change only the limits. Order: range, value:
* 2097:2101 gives 413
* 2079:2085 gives 406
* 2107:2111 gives 325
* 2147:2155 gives 328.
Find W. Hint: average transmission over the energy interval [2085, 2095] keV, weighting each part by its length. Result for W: 482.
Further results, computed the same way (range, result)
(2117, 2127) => 166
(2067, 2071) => 402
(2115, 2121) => 145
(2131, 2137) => 347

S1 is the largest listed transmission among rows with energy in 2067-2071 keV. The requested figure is 408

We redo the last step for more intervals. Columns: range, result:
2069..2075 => 395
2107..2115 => 341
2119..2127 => 220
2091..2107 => 510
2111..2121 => 253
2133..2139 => 363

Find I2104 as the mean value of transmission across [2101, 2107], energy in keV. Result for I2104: 379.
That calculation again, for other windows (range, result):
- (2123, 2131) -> 238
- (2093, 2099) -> 446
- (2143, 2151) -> 318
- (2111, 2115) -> 229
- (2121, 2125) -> 166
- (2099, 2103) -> 396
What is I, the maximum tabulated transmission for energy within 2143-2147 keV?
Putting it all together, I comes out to 321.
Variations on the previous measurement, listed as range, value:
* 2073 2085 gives 409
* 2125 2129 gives 266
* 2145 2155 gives 358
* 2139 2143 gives 345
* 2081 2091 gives 511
